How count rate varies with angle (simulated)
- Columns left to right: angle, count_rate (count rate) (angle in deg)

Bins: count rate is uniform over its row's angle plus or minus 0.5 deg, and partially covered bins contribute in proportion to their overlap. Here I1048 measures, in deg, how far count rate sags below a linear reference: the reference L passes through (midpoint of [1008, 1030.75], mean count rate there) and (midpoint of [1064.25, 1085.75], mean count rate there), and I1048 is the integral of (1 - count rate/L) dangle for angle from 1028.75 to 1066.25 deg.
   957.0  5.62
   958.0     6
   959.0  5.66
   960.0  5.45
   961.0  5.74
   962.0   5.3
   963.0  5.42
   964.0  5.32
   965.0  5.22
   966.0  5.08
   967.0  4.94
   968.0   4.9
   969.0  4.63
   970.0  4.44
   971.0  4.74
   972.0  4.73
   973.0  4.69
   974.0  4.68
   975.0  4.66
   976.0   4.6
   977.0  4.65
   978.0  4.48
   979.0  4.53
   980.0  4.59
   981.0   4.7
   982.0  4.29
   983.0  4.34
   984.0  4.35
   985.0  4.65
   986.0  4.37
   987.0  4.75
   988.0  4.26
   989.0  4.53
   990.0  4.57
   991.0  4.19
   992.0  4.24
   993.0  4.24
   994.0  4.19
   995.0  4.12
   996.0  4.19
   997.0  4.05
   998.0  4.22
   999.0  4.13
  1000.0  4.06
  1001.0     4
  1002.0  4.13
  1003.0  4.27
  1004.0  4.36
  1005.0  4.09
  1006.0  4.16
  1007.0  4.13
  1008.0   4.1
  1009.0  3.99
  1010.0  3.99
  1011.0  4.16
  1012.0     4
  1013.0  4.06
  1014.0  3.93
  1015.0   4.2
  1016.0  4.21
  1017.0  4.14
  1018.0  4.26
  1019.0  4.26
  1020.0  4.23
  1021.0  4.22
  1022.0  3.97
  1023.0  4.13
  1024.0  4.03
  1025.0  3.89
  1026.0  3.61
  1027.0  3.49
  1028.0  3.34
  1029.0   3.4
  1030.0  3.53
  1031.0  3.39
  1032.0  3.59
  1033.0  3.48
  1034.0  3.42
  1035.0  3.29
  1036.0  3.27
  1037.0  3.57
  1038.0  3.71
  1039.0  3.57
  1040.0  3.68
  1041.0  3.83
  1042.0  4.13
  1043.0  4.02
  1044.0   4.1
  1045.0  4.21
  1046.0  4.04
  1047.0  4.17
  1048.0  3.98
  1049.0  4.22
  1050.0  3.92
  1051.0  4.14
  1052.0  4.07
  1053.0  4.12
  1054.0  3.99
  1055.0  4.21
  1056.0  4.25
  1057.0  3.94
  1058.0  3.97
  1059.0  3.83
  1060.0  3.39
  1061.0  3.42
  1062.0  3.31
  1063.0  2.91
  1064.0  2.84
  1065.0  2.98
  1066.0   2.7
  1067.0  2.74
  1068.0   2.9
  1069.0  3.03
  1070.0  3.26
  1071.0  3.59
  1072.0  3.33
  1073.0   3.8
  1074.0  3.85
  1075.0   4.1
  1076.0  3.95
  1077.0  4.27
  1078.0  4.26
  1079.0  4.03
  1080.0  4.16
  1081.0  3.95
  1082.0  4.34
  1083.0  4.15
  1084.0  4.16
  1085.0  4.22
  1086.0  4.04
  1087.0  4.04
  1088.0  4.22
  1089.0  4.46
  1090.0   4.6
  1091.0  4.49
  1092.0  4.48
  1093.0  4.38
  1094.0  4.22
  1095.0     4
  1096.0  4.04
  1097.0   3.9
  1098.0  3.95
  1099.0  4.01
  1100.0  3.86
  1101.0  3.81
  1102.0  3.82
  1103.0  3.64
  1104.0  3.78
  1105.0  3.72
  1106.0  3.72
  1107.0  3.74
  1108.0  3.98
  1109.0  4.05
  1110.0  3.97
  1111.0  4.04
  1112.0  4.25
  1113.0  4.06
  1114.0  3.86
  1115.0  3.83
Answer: 1.1 deg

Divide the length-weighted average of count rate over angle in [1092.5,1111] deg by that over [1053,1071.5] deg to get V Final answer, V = 1.15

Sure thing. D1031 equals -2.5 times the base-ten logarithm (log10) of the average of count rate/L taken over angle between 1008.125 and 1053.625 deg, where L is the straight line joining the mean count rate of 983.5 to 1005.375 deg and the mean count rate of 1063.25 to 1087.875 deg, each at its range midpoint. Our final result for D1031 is 0.03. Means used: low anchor 4.27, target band 3.89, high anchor 3.7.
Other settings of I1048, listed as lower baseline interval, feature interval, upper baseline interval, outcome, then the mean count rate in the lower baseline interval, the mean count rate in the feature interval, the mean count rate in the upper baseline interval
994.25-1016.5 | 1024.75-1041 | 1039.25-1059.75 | 2.2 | 4.12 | 3.52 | 4.03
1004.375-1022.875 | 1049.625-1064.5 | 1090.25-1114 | 1.1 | 4.12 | 3.75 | 4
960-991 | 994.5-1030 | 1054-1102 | 3.1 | 4.74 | 4.04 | 3.84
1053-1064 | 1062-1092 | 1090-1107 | 0.6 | 3.7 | 3.78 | 4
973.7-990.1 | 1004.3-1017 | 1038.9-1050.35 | 0.6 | 4.53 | 4.09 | 4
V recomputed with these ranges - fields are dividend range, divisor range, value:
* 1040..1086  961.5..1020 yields 0.86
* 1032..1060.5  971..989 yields 0.85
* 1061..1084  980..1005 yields 0.83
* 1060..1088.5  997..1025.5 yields 0.89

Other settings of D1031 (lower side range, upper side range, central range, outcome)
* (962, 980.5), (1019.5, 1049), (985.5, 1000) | 0.04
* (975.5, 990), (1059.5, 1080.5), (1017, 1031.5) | 0.05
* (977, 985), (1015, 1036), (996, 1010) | 0.00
